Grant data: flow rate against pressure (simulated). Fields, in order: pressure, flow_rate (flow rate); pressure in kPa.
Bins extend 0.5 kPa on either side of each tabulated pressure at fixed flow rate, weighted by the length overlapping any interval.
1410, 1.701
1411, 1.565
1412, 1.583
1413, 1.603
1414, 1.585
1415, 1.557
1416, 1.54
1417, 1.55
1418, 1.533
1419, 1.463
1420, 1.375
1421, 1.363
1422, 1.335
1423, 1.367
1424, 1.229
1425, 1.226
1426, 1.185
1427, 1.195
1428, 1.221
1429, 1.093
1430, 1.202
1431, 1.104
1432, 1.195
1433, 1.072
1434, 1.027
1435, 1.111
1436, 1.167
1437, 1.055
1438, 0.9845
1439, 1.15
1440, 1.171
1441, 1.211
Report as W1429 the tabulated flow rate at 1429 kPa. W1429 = 1.093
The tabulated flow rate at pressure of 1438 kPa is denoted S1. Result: 0.9845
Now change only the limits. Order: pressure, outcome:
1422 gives 1.335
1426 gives 1.185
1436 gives 1.167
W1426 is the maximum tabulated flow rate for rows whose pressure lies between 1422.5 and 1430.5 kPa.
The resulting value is 1.367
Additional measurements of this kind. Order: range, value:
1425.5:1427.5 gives 1.195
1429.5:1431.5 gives 1.202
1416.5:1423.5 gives 1.55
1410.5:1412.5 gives 1.583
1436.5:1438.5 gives 1.055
